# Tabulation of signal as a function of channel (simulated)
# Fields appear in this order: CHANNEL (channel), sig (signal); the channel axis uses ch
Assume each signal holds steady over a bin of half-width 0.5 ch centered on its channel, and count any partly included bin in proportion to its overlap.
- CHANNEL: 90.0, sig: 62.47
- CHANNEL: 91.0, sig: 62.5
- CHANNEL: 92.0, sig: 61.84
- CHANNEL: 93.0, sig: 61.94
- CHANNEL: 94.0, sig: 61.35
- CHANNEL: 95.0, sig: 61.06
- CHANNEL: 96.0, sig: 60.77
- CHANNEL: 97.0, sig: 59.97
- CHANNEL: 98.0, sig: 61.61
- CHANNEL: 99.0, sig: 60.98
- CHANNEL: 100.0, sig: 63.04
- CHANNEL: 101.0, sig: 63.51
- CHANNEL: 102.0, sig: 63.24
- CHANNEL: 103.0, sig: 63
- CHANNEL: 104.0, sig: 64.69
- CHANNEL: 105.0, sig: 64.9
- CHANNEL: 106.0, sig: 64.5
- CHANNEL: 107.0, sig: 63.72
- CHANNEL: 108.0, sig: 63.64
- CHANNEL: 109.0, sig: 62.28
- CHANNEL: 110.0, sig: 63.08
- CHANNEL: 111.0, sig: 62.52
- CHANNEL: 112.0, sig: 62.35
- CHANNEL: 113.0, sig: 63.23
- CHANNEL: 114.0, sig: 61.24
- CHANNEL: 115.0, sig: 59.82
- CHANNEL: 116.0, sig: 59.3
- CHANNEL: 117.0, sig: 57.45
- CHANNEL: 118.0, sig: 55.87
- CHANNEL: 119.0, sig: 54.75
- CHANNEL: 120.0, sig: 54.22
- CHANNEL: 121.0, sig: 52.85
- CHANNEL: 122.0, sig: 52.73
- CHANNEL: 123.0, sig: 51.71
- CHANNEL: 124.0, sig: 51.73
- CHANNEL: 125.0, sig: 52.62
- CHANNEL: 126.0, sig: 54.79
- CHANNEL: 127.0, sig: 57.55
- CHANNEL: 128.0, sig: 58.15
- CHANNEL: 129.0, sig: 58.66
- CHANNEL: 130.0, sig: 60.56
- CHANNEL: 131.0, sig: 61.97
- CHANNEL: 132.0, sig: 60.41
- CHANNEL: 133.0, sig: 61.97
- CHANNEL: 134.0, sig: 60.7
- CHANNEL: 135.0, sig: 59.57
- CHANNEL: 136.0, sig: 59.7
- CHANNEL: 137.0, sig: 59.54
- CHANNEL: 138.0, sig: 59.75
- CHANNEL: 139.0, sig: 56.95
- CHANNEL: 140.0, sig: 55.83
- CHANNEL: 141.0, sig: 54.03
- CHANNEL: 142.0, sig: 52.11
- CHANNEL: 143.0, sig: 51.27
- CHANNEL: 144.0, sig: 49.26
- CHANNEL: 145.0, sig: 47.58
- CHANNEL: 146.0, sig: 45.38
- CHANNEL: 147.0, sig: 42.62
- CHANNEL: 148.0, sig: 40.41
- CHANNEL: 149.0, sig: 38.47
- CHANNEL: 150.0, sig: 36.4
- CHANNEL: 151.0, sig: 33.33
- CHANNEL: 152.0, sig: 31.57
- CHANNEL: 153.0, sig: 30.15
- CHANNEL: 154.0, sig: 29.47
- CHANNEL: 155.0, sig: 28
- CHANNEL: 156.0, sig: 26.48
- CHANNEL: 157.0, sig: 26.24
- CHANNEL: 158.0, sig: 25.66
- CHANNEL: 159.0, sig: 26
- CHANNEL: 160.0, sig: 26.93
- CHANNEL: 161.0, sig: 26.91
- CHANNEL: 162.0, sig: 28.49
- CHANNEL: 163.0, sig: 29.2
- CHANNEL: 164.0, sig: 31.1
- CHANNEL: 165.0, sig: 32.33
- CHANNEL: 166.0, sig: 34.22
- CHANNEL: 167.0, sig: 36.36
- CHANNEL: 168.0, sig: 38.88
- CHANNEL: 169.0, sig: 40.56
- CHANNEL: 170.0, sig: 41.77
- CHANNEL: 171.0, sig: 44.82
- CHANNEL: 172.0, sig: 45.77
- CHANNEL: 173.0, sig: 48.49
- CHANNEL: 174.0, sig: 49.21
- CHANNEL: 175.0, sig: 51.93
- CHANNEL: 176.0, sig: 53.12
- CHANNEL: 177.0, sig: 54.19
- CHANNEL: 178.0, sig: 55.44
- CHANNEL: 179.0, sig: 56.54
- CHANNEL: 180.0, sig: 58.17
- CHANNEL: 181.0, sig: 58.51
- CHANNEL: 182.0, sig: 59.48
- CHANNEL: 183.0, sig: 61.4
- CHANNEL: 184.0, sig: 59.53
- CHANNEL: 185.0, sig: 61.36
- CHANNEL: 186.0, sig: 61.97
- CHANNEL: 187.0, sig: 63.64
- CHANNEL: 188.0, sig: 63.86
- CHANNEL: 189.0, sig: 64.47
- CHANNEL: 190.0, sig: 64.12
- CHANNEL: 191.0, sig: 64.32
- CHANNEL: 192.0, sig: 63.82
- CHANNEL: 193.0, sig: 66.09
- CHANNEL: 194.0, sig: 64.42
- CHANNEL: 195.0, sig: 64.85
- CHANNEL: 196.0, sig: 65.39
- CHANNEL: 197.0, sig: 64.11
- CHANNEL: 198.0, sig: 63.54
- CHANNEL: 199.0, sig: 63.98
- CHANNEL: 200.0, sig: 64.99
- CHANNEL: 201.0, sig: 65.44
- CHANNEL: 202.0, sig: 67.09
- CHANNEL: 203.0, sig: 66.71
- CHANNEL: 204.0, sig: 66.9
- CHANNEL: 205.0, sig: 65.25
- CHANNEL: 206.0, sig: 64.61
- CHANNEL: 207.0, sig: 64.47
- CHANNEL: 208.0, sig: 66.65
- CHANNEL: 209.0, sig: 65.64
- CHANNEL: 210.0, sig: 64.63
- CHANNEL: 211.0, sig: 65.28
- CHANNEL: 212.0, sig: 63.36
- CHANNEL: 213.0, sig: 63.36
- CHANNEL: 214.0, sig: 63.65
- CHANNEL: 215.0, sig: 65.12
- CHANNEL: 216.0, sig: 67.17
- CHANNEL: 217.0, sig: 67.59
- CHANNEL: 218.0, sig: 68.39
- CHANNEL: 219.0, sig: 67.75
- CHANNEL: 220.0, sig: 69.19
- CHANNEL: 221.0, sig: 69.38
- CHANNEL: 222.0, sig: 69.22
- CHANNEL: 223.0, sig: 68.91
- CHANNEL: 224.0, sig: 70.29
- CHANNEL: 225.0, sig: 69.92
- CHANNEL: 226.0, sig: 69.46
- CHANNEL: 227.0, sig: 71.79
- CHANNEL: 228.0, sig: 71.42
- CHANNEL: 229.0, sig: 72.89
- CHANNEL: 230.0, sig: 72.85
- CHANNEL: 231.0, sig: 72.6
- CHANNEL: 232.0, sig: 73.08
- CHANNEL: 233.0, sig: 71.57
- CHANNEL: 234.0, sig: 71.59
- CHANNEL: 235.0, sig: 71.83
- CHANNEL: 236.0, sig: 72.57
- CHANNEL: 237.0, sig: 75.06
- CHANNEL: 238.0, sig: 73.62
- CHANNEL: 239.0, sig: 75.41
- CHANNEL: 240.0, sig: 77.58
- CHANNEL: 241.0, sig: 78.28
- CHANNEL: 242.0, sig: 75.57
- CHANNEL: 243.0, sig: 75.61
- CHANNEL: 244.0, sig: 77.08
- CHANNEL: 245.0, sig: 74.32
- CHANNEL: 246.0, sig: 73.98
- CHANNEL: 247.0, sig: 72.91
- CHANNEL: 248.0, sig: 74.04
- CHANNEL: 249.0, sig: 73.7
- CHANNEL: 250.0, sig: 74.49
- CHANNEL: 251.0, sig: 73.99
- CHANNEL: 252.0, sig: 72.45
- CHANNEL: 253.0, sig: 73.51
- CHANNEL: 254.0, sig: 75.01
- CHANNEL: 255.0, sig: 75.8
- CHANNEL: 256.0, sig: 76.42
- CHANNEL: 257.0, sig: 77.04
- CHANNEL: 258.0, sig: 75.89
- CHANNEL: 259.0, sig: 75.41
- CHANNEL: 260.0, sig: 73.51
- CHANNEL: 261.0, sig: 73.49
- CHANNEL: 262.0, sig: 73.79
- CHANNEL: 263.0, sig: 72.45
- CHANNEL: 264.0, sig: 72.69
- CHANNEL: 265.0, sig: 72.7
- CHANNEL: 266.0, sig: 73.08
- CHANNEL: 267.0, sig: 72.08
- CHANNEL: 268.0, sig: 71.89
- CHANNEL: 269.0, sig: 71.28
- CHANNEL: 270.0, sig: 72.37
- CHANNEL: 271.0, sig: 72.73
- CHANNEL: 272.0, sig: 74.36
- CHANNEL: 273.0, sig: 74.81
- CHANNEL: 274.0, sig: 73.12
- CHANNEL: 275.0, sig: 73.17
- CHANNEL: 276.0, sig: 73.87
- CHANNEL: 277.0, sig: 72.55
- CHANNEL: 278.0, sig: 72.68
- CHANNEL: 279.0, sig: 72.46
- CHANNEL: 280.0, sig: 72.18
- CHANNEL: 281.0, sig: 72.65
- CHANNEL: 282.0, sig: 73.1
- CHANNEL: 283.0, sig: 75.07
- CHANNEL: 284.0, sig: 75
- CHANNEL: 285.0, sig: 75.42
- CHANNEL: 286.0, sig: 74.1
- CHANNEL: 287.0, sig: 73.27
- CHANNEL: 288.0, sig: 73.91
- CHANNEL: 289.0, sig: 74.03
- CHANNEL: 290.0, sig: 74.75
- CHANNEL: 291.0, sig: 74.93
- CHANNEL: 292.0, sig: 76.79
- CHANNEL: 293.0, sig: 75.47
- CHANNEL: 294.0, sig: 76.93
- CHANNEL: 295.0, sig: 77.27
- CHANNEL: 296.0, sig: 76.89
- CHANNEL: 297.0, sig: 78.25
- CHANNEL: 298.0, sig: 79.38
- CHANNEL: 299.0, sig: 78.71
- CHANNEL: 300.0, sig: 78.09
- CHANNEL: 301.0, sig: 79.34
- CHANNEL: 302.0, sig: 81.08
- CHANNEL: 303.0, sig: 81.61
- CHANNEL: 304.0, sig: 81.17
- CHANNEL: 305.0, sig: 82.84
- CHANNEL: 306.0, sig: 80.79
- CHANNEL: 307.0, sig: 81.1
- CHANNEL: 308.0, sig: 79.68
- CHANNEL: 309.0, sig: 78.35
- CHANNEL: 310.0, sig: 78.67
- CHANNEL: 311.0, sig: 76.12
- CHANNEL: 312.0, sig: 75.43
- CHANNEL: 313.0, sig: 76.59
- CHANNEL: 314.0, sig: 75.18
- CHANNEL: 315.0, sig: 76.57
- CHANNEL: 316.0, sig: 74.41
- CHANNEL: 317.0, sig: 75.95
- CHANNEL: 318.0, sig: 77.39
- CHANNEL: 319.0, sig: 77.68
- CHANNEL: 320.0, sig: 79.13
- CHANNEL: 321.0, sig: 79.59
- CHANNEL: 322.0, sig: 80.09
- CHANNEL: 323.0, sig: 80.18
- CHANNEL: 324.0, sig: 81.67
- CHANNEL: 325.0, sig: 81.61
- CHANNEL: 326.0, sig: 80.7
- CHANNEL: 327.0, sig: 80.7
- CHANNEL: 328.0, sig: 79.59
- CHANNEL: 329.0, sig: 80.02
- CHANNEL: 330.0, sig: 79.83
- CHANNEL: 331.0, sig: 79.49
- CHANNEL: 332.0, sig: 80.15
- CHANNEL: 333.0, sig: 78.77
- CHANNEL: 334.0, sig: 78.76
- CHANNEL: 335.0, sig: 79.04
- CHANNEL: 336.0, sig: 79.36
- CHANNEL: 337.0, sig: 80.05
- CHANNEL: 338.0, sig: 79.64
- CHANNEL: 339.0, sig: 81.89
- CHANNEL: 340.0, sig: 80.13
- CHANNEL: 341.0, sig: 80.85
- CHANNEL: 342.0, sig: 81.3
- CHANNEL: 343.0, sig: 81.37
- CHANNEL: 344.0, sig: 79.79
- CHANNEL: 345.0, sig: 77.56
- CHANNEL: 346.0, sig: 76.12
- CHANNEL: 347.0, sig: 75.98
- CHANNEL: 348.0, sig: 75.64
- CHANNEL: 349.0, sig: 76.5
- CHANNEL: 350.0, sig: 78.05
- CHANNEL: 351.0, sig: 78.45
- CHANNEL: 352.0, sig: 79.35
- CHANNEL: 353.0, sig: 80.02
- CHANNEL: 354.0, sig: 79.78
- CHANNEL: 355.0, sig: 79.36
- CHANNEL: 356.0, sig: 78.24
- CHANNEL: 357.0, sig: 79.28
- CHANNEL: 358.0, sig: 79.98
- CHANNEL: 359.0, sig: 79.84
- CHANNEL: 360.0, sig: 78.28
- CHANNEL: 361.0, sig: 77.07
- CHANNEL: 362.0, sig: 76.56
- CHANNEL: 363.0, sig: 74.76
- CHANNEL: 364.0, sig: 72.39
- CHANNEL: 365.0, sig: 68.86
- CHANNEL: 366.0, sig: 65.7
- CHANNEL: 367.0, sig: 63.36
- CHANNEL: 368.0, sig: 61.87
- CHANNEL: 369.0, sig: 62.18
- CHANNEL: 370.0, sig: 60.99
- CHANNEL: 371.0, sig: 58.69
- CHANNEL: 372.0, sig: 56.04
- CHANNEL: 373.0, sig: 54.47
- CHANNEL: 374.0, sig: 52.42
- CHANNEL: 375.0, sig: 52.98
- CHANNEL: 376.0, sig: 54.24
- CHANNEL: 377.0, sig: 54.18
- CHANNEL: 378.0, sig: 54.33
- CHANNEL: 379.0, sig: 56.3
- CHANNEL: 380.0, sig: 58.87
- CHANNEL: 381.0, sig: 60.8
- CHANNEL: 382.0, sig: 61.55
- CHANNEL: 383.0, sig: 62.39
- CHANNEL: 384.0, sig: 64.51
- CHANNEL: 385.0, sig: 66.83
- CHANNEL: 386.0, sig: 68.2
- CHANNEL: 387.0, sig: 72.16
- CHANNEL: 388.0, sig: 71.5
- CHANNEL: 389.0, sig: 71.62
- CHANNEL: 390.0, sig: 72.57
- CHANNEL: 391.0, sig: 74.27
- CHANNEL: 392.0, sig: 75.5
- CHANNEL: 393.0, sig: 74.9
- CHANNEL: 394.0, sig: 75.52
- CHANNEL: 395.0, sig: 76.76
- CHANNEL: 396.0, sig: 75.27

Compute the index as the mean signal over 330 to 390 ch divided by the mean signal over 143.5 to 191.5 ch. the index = 1.6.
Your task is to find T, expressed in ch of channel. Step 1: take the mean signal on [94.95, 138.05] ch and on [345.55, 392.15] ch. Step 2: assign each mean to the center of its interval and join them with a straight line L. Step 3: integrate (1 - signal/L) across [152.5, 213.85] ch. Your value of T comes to 9.8 ch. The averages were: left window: 59.8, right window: 68.7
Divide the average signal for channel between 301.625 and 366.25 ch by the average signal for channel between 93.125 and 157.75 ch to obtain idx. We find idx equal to 1.45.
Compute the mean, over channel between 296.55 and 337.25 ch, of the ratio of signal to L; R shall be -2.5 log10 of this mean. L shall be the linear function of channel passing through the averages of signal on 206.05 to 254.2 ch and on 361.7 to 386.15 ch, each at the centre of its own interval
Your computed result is -0.21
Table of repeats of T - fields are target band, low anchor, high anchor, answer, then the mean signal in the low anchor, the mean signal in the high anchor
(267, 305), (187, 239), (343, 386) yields -3.98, 67.6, 68.8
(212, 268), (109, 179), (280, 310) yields -4.97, 47.8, 77.2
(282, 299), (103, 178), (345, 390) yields -3.79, 49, 68.6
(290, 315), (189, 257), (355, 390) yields -3.91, 69.7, 65.9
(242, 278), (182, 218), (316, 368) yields -1.90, 64.5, 78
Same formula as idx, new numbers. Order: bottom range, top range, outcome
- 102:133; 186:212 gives 1.09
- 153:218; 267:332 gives 1.44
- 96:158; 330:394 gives 1.33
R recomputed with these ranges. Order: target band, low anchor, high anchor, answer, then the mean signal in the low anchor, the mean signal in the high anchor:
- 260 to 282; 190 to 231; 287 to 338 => 0.01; 66.8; 78.4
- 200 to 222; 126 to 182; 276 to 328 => -0.15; 45.5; 77.2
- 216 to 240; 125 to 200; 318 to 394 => -0.23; 49.9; 72.9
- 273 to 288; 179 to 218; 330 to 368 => -0.03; 64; 77.4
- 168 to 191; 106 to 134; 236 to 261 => 0.20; 58.6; 74.9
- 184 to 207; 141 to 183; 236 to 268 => -0.21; 41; 74.5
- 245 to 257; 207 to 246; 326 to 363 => -0.03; 70.5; 79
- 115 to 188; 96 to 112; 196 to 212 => 0.31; 62.9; 65.2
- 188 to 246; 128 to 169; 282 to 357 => -0.20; 43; 78.3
